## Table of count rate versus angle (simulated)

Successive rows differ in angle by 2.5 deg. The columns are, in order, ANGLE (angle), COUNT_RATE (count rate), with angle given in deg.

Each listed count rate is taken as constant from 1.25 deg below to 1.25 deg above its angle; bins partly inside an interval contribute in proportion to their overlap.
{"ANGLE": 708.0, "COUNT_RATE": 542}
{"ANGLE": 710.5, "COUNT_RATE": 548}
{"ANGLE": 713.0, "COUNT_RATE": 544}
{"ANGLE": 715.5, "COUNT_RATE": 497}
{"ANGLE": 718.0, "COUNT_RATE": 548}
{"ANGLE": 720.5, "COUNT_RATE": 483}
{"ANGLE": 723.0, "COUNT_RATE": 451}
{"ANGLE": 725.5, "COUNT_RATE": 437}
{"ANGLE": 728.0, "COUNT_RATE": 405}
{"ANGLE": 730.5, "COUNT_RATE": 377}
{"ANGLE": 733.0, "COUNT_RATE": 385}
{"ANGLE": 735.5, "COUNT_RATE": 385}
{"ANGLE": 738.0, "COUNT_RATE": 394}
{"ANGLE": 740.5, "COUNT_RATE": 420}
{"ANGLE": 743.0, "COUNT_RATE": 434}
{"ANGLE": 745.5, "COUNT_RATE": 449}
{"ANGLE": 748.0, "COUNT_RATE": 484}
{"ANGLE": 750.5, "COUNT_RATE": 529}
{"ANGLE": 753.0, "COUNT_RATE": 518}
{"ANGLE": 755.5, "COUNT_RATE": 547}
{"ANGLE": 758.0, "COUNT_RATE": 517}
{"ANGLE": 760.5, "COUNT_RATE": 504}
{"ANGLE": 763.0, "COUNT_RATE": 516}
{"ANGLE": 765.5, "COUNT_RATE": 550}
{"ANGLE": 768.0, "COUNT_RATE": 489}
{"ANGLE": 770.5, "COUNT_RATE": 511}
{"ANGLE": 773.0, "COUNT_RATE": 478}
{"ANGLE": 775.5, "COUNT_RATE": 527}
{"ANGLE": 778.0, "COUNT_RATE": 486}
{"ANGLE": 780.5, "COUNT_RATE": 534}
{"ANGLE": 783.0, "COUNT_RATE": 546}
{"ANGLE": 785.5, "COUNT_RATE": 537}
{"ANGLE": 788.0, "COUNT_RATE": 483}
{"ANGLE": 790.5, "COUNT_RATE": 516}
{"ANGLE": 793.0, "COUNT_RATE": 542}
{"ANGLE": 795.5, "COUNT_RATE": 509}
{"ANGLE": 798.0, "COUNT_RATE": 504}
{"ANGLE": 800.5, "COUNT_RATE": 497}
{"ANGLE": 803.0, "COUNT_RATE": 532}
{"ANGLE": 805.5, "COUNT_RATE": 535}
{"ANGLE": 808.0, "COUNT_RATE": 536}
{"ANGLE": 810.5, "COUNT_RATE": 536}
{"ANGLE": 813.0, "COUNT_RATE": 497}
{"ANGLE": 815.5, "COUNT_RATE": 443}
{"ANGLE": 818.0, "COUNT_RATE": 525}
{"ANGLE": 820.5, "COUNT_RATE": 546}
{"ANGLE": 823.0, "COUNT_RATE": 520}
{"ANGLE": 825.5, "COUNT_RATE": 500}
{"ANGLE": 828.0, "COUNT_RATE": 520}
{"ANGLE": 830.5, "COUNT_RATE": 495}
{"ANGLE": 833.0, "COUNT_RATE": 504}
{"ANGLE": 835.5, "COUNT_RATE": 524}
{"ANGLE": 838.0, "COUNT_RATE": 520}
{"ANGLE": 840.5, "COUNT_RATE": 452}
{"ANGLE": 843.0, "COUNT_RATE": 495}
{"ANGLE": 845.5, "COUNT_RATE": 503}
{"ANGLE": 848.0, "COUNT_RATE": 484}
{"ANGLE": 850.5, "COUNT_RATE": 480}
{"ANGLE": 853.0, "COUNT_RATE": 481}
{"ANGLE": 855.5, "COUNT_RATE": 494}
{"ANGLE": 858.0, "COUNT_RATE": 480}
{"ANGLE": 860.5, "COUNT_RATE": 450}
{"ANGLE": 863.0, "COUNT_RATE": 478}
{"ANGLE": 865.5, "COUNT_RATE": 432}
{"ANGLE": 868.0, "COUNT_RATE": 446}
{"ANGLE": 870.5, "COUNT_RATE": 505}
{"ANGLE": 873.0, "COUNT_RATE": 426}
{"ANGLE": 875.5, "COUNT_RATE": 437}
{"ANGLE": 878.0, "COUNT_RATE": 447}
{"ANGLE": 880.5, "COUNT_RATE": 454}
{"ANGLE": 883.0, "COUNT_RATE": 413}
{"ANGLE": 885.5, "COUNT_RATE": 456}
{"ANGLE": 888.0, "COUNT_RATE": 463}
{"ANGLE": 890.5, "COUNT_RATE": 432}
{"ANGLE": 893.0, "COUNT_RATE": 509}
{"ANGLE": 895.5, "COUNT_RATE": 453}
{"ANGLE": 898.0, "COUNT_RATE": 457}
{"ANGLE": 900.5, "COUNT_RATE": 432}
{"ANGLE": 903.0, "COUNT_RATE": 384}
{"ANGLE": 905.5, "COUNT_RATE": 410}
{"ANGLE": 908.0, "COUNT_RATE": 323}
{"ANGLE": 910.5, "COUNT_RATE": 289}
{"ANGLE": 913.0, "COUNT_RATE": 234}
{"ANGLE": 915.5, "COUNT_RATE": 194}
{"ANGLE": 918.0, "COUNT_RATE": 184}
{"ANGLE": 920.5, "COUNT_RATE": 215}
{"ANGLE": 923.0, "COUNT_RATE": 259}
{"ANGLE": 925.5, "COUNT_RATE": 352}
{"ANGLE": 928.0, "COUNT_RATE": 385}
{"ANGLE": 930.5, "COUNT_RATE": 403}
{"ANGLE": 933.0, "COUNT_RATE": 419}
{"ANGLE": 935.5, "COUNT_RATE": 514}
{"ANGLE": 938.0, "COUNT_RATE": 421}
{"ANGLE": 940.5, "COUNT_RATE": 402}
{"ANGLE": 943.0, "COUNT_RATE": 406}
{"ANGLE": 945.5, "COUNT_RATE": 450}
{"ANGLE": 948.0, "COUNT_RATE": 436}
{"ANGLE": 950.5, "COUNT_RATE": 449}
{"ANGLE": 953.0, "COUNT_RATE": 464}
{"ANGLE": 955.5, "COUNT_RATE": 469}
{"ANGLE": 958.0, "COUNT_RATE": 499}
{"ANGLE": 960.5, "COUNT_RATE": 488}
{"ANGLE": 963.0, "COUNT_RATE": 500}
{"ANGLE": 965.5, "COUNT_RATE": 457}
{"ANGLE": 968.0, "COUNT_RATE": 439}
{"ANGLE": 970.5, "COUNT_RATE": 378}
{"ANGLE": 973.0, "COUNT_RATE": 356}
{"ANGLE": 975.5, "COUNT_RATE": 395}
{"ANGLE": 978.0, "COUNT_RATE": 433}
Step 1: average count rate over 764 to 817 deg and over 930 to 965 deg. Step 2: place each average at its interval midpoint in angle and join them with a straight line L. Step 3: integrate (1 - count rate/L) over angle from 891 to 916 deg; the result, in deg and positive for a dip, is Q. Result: 5.0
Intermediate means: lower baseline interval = 514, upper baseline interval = 453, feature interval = 376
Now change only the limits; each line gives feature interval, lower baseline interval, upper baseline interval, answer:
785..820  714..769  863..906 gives -4.2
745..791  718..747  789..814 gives -3.7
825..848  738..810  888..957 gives -2.3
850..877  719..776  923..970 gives -0.9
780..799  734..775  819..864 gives -1.3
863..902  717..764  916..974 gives -2.8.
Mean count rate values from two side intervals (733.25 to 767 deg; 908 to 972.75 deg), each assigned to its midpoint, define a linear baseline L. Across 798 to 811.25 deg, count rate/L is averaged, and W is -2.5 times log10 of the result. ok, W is -0.16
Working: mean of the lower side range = 478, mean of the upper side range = 386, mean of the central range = 525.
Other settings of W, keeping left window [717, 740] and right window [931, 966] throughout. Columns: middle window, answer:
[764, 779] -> -0.17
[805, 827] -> -0.17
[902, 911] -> 0.25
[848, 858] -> -0.10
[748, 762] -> -0.20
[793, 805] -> -0.18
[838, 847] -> -0.11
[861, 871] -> -0.04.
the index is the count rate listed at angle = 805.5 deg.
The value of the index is 535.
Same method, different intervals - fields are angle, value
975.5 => 395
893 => 509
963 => 500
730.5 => 377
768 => 489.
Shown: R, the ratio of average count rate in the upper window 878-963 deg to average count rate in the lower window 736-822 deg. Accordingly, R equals 0.79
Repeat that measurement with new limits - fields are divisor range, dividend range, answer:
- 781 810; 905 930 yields 0.54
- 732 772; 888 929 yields 0.73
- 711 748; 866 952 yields 0.89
